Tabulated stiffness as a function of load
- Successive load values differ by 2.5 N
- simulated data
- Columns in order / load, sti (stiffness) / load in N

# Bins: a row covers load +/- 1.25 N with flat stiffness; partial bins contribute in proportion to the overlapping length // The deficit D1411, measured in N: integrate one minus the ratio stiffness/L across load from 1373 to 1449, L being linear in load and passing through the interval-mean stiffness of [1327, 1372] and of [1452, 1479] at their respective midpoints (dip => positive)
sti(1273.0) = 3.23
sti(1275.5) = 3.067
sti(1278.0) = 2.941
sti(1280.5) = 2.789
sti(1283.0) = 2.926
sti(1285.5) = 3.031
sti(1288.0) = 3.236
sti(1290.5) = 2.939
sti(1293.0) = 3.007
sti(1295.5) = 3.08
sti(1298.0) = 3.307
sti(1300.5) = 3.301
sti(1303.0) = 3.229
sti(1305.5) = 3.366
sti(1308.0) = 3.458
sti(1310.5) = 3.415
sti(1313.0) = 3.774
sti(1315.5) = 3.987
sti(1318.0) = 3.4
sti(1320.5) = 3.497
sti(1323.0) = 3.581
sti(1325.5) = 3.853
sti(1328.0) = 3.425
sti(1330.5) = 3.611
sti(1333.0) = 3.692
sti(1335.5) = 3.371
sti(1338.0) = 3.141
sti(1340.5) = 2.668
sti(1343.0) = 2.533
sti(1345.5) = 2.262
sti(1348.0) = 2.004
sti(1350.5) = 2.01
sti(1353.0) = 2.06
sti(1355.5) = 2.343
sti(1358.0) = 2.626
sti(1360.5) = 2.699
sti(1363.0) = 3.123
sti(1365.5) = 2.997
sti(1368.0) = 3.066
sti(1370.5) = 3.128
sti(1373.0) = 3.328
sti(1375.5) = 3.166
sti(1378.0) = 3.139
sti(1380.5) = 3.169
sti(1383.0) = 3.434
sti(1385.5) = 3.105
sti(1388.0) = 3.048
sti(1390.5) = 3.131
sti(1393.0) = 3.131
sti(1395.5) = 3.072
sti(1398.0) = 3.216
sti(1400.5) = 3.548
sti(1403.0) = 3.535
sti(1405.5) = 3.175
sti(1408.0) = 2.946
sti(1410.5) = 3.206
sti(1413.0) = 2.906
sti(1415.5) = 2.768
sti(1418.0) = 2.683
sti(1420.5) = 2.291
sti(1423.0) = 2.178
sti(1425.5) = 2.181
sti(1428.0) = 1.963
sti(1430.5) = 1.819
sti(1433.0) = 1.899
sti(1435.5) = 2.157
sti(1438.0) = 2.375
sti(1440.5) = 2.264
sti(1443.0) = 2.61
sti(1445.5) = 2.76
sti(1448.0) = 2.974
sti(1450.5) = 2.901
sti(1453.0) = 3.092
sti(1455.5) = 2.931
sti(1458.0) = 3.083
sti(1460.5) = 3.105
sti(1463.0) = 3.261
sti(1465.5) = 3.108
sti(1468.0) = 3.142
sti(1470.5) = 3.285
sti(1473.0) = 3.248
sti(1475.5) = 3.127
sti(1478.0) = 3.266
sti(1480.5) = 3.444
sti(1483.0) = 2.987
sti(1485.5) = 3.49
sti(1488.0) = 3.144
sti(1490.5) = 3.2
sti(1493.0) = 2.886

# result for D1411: 4.6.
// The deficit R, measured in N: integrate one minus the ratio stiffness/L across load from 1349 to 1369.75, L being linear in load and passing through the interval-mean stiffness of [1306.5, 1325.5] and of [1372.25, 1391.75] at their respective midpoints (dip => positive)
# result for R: 4.4 N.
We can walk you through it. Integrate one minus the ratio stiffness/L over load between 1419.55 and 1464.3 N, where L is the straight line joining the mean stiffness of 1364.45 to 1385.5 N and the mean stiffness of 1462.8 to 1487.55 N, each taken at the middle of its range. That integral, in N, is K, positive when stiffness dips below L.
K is 9.3 N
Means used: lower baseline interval 3.18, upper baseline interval 3.23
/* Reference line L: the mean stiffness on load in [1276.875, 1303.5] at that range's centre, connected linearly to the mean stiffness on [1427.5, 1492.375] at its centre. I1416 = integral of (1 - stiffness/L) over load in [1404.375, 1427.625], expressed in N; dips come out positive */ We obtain 2.0 N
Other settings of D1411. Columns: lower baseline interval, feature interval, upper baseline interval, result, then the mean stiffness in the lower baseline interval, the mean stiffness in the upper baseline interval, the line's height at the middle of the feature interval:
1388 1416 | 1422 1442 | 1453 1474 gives 6.6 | 3.15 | 3.14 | 3.15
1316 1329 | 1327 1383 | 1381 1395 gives 7.8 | 3.58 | 3.16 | 3.37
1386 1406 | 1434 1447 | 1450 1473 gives 3.0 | 3.23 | 3.12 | 3.15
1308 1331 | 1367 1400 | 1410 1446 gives -3.4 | 3.61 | 2.38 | 2.88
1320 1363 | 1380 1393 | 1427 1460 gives -2.0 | 2.9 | 2.54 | 2.74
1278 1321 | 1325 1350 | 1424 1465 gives 0.8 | 3.27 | 2.59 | 3.09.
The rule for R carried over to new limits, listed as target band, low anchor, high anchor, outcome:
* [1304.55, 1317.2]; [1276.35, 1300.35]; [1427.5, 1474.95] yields -2.5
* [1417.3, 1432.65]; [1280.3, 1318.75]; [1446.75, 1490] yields 5.0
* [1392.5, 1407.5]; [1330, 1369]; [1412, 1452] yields -4.3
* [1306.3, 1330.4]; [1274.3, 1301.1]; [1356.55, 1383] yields -4.3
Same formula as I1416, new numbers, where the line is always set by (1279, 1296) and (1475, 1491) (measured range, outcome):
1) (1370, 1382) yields -0.3 N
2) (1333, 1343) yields 0.0 N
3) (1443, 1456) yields 1.2 N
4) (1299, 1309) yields -1.1 N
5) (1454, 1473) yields 0.5 N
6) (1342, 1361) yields 4.8 N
